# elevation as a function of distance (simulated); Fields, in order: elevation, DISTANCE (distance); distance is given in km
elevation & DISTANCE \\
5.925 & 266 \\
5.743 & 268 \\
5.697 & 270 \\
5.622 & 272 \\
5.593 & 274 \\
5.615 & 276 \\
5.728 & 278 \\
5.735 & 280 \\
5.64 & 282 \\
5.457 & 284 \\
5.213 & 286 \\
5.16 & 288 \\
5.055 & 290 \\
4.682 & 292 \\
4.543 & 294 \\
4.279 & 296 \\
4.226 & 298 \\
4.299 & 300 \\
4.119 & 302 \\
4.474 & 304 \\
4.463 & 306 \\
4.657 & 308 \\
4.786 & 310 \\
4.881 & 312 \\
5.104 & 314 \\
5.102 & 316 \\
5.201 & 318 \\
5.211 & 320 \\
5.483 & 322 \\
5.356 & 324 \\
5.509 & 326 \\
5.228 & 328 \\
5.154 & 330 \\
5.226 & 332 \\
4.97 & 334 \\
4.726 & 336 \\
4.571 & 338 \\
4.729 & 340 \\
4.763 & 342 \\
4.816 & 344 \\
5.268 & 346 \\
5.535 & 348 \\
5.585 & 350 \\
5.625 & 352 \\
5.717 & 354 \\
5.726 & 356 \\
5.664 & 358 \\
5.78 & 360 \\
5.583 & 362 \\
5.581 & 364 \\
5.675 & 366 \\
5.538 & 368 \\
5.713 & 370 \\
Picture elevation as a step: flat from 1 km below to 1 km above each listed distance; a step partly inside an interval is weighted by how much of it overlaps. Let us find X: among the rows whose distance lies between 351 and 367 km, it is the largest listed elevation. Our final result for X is 5.78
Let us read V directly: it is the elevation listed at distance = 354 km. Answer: 5.717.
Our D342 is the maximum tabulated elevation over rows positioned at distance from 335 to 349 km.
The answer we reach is 5.535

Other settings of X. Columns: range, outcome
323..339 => 5.509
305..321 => 5.211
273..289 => 5.735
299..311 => 4.786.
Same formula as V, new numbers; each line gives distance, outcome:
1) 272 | 5.622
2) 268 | 5.743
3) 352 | 5.625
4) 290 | 5.055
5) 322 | 5.483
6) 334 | 4.97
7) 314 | 5.104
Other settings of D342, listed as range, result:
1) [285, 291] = 5.213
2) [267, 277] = 5.743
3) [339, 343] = 4.763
